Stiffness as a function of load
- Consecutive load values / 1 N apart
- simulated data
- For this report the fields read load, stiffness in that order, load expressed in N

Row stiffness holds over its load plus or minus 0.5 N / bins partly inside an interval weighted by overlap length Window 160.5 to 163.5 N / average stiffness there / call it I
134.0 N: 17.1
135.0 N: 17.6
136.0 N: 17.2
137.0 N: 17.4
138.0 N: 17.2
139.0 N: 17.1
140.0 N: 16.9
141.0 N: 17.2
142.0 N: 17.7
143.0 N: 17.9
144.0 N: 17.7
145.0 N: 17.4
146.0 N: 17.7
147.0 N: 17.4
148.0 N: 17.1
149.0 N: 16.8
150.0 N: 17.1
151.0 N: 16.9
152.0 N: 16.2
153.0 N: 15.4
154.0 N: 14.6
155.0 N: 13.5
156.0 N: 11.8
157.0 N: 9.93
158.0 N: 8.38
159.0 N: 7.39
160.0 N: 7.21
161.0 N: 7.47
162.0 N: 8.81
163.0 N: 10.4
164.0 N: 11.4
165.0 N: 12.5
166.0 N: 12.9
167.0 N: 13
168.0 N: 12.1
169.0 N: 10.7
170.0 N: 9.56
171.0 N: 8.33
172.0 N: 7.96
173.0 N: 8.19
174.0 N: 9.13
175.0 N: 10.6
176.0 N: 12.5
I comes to 8.89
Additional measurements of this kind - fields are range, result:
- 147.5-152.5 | 16.8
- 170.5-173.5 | 8.16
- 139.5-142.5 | 17.3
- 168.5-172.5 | 9.14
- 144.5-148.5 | 17.4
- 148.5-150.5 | 17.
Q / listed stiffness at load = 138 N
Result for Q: 17.2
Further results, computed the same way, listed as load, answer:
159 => 7.39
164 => 11.4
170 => 9.56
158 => 8.38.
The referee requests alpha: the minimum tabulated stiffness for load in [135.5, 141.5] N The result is 16.9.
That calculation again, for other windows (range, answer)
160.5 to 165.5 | 7.47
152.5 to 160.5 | 7.21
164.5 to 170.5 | 9.56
